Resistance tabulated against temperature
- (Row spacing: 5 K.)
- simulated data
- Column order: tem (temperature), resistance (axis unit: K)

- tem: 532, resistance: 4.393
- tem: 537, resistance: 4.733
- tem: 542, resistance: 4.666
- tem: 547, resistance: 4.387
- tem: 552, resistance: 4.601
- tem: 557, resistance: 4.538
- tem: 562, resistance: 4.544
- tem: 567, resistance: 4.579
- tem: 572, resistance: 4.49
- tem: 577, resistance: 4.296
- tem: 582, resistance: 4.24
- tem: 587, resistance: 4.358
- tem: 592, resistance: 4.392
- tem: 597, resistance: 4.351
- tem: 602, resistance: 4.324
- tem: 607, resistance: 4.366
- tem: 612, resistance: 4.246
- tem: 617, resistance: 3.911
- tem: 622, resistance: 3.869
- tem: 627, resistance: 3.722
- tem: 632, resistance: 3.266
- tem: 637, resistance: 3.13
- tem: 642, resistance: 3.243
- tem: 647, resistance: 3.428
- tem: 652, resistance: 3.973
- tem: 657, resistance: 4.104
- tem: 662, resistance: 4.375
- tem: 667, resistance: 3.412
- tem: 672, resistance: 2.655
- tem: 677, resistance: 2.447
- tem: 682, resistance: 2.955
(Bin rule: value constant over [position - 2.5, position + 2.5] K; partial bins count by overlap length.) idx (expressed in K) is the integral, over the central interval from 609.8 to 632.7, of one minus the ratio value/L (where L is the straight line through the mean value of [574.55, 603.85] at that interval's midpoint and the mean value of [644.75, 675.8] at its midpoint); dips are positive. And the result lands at 0.95 K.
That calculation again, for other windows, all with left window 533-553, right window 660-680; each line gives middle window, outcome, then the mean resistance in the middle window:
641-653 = -0.3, 3.53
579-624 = -3.4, 4.23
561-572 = -0.6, 4.55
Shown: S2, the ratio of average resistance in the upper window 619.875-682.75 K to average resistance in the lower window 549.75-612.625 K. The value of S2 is 0.78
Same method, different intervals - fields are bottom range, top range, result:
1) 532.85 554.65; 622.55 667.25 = 0.80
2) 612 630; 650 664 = 1.07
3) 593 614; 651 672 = 0.88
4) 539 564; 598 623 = 0.92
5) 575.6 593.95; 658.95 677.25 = 0.77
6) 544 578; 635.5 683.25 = 0.75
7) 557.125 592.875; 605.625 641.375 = 0.85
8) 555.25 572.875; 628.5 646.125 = 0.72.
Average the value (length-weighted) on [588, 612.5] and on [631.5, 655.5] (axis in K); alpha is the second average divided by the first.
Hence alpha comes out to 0.8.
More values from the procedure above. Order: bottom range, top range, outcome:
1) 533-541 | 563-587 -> 0.95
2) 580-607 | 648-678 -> 0.82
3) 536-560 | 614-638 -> 0.79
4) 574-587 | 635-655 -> 0.81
